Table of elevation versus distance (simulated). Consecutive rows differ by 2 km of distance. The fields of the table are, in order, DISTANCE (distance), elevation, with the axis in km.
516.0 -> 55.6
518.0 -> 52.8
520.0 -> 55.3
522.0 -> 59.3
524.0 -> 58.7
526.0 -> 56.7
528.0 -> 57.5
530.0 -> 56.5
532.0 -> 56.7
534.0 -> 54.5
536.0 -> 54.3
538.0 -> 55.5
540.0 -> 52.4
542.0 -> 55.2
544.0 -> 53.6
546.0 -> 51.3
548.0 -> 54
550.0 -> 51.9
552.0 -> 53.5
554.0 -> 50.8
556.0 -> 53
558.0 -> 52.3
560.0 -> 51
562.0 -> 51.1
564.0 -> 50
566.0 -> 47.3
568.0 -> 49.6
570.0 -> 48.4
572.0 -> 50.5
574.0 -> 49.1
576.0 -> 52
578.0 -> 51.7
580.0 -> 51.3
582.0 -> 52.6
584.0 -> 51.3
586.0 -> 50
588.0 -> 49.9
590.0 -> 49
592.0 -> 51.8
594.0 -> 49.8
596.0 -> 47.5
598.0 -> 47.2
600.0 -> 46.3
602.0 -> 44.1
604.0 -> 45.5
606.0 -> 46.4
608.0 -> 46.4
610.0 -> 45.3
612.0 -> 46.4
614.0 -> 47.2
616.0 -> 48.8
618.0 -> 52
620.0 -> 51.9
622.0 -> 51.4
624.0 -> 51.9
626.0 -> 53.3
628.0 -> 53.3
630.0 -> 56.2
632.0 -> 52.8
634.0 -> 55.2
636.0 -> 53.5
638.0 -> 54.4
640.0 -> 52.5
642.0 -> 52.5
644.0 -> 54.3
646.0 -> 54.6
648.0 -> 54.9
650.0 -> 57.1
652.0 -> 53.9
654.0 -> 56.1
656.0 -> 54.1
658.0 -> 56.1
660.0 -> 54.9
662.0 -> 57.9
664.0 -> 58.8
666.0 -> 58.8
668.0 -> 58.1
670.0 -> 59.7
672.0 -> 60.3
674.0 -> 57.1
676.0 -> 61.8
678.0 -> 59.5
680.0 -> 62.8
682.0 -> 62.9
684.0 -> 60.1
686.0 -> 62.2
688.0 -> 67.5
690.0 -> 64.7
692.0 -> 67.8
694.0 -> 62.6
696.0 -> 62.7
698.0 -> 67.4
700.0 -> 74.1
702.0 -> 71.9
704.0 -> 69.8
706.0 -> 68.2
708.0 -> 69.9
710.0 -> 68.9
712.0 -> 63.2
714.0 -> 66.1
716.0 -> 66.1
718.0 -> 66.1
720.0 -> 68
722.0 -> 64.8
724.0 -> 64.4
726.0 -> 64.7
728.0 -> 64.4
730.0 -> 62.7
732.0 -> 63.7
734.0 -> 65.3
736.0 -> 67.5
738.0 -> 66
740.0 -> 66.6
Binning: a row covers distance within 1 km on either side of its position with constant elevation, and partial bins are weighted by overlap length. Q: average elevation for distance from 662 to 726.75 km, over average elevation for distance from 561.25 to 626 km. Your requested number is 1.3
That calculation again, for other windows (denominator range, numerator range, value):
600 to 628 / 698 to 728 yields 1.39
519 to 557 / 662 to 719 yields 1.17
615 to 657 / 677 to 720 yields 1.23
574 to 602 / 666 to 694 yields 1.24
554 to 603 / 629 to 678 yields 1.13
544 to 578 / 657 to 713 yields 1.24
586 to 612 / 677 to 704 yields 1.37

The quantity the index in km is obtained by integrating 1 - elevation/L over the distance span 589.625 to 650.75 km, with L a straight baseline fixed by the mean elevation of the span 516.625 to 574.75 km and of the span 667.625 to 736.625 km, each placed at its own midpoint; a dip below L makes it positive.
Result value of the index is 8.4 km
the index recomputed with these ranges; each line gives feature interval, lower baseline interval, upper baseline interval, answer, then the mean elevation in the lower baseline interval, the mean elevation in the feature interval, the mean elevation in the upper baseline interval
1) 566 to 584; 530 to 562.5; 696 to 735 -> 1.65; 53.3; 50.5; 66.7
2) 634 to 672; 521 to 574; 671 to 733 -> 3.42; 53.2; 55.8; 65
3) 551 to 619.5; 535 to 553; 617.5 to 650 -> 5.29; 53.5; 49.4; 53.6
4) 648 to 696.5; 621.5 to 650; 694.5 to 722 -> 0.83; 53.8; 59.8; 67.7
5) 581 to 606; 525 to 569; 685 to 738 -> 3.59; 53.1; 48.7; 66.3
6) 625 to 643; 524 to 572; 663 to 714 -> 1.81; 53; 53.7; 64.1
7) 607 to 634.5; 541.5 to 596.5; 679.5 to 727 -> 2.96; 51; 50.8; 66.2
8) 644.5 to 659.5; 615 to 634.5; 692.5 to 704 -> 0.79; 52.6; 55.2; 67.9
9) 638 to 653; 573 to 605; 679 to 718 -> 0.98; 49.3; 54.3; 66.3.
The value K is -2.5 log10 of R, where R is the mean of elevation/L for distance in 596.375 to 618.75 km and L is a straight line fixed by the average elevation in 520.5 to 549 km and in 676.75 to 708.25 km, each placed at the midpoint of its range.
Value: 0.27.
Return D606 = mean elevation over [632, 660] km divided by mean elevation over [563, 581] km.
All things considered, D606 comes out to 1.09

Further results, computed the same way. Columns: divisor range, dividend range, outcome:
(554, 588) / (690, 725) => 1.32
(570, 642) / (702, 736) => 1.32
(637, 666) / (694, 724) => 1.22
